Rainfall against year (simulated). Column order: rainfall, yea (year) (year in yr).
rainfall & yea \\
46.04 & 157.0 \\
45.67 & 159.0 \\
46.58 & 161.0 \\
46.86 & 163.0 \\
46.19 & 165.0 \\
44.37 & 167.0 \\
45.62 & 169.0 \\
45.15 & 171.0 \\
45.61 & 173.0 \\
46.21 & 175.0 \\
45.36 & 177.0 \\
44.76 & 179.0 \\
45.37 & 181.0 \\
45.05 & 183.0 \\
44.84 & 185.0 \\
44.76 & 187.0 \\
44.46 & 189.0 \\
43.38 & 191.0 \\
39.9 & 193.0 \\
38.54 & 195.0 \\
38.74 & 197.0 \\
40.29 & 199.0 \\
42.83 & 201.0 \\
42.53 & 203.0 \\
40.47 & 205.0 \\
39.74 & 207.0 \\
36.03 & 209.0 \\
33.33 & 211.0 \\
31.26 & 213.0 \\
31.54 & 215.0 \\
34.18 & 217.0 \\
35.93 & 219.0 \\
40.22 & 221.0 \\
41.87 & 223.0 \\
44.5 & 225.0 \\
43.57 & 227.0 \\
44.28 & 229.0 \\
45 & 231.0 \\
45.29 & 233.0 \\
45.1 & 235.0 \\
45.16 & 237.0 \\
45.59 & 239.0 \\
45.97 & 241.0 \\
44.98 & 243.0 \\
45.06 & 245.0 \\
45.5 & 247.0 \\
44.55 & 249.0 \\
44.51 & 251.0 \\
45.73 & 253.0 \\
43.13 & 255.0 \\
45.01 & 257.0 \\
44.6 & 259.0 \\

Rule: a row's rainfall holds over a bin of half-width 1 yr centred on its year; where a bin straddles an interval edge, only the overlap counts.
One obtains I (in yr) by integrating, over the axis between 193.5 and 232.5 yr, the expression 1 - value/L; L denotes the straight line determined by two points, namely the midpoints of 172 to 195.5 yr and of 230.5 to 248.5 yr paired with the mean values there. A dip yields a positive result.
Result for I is 4.8 yr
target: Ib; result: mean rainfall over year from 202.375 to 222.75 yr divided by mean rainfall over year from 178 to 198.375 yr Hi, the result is 0.85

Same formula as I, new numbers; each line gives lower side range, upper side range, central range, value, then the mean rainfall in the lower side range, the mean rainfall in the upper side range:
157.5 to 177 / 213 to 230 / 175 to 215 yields 1.3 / 45.8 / 39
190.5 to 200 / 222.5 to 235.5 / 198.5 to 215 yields 1.4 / 40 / 44.3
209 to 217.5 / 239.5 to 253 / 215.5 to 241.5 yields -2.7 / 32.9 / 45.2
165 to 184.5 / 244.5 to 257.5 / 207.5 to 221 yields 3.2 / 45.3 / 44.8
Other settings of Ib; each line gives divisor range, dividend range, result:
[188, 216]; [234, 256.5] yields 1.16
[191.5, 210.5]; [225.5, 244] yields 1.13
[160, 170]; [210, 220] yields 0.72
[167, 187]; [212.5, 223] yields 0.78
